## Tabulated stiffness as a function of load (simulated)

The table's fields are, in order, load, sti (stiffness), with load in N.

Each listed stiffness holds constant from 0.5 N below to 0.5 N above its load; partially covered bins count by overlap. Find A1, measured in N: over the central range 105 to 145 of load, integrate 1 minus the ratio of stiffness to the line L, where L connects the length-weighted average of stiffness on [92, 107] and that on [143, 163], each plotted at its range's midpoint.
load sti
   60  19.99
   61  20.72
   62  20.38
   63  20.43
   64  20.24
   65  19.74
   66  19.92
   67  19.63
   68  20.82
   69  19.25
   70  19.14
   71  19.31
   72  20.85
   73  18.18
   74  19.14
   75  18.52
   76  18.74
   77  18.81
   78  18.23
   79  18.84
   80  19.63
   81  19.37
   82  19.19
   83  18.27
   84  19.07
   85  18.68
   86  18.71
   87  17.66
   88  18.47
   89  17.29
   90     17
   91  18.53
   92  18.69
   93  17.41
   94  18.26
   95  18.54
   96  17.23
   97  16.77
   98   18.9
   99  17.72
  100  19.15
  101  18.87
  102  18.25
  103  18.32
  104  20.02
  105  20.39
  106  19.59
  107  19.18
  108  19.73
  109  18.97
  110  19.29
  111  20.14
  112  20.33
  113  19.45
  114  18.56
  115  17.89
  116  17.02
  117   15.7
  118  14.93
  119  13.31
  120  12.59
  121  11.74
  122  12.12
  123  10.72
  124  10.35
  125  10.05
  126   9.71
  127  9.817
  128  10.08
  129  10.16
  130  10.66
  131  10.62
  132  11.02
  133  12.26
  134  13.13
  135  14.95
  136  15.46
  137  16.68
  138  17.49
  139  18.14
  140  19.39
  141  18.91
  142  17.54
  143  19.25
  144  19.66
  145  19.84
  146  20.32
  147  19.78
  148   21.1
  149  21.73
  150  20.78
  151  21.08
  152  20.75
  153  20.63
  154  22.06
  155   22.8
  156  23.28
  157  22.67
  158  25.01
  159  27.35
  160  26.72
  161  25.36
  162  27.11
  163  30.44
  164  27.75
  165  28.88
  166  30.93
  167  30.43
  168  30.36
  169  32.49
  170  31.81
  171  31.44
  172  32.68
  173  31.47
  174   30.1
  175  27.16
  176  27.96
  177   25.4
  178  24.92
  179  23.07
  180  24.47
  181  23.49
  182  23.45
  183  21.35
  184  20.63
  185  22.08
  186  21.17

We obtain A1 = 9.80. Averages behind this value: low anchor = 18.6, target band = 15.4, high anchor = 22.6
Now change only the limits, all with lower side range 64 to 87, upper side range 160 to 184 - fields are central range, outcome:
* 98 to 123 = 5.3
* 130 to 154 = 7.1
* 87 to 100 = 1.8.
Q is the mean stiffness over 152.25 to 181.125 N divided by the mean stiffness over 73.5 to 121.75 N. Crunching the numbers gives 1.5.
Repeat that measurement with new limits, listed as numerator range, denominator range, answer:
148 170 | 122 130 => 2.50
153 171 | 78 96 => 1.48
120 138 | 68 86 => 0.63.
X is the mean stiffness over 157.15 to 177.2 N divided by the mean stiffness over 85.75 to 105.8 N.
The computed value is 1.6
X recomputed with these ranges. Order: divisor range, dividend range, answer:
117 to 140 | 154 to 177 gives 2.21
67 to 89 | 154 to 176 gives 1.49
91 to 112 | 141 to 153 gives 1.07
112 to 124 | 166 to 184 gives 1.85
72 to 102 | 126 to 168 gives 1.09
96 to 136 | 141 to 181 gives 1.63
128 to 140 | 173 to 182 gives 1.89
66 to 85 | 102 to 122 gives 0.92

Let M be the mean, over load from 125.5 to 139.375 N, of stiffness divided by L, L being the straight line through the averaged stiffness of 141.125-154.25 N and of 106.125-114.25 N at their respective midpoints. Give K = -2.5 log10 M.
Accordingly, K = 0.48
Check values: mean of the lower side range 19.5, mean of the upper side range 20.3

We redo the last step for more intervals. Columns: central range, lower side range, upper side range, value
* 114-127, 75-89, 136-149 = 0.40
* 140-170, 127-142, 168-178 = -0.07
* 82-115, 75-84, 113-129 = -0.16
